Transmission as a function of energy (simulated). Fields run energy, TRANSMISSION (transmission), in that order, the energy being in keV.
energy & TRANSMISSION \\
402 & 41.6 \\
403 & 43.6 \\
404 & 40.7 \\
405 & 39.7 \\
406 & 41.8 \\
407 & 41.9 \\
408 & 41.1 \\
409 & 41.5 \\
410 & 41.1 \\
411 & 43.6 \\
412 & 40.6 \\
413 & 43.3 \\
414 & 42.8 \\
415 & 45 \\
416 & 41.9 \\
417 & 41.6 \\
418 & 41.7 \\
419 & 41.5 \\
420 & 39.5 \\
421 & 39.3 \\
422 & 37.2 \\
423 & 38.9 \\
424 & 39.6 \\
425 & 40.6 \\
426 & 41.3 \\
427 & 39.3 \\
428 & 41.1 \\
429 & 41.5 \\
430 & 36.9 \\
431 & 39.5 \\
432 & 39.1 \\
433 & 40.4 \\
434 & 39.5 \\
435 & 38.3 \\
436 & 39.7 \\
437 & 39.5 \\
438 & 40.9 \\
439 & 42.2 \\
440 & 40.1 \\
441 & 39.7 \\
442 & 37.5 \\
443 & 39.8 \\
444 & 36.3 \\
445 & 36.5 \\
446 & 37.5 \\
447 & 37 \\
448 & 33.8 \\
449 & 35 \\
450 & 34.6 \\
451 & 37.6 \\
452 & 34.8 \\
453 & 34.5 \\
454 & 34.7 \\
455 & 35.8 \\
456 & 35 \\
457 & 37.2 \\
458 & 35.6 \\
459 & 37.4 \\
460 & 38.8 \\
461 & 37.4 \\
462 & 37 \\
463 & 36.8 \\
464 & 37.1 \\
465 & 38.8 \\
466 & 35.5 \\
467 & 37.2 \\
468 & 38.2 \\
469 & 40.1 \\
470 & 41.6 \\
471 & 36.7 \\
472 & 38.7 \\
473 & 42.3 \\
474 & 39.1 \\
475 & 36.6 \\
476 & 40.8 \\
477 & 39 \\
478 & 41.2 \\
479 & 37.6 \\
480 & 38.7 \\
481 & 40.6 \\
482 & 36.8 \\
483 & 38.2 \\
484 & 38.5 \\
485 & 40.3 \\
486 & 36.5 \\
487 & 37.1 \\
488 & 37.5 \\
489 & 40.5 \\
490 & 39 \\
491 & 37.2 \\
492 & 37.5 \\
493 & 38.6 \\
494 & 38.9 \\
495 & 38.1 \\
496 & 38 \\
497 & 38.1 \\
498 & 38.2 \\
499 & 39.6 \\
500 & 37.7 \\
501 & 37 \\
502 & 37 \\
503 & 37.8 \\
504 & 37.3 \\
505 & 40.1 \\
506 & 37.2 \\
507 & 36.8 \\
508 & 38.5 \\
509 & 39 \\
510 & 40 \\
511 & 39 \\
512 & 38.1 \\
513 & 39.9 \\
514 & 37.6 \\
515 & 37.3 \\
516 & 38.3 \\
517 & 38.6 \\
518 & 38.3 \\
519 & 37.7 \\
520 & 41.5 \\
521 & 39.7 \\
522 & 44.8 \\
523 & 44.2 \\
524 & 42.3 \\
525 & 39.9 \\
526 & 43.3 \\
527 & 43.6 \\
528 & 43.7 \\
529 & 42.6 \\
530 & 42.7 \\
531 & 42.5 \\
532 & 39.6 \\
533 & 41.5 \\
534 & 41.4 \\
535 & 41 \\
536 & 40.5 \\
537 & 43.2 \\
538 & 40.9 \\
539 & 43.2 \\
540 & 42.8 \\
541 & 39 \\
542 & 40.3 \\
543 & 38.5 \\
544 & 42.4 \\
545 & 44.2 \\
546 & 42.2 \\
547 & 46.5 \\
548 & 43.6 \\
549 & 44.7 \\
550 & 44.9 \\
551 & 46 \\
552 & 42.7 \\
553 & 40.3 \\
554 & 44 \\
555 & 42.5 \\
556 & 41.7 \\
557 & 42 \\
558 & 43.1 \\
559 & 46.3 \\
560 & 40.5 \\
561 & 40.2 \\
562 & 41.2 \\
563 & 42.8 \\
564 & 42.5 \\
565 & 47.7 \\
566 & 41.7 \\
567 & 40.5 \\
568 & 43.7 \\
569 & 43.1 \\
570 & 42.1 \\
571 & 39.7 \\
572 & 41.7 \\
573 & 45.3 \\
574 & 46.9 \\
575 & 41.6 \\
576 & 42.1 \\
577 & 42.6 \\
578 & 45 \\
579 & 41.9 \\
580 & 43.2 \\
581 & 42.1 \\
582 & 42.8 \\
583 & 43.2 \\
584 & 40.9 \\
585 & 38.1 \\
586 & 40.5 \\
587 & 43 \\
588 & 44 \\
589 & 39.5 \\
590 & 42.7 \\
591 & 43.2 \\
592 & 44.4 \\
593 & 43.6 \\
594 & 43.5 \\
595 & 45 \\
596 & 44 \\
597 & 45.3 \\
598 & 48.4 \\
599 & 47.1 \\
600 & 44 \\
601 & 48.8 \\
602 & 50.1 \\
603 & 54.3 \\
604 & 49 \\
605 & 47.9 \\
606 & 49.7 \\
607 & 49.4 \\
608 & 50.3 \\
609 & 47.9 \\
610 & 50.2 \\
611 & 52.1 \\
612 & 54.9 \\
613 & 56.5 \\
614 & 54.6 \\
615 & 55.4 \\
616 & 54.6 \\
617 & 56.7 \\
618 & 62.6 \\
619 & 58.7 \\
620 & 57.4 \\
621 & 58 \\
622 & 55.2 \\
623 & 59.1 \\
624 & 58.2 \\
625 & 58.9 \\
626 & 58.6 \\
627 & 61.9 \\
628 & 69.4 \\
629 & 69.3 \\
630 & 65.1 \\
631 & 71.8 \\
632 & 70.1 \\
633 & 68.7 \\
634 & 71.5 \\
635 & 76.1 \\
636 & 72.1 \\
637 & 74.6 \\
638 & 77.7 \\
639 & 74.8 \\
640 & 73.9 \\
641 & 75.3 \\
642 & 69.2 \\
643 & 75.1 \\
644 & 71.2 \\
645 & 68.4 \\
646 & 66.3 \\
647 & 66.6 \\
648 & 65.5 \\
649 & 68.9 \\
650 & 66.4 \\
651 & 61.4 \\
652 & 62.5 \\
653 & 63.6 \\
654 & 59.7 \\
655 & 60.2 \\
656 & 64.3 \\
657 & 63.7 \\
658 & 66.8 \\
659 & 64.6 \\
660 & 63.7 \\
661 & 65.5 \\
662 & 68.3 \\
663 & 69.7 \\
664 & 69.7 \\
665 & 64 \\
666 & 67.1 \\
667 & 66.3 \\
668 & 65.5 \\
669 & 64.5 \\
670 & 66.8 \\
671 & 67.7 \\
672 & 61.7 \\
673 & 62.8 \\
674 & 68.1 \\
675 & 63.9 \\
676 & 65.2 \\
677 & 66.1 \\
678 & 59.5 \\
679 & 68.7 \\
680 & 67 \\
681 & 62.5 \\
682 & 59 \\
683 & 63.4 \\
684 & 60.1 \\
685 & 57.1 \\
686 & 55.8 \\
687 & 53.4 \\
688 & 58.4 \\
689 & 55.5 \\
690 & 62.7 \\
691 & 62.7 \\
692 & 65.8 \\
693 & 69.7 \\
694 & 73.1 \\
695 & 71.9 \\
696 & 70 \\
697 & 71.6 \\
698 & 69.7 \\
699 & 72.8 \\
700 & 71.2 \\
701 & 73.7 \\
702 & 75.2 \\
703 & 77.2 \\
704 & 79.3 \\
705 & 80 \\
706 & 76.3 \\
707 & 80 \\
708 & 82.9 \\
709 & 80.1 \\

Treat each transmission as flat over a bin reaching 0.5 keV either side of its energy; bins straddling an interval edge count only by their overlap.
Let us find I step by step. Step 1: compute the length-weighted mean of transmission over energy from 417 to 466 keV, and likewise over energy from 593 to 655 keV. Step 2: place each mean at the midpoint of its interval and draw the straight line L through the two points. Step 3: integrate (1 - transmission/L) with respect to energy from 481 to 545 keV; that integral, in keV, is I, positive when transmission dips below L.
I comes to 9.6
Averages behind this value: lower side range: 38.2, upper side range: 59.9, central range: 39.7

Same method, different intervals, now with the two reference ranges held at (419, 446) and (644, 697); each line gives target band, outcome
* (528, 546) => 3.1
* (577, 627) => 7.3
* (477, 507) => 4.8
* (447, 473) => 3.3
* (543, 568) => 4.5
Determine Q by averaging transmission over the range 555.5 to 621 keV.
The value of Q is 46.2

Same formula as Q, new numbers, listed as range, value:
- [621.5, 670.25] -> 66.9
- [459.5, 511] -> 38.4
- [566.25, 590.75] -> 42.3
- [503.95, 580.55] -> 41.7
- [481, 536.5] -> 39.4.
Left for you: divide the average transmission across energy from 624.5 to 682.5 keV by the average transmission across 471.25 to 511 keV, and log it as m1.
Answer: 1.74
